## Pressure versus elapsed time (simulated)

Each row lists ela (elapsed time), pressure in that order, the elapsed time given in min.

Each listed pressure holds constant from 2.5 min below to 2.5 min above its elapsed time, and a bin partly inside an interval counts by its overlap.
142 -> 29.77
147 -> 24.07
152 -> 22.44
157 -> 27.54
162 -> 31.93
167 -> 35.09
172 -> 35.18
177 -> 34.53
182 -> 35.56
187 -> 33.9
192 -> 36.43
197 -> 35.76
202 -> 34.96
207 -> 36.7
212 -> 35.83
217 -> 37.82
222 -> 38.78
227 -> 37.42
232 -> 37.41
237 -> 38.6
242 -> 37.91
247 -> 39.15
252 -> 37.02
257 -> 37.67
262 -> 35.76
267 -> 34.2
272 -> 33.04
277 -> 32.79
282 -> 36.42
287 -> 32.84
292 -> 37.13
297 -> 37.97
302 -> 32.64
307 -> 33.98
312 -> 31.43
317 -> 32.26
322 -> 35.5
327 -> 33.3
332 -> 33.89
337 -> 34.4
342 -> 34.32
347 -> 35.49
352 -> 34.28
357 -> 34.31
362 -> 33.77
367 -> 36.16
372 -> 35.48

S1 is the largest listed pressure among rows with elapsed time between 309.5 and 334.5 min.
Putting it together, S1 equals 35.5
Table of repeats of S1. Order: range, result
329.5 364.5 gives 35.49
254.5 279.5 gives 37.67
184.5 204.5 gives 36.43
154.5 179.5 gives 35.18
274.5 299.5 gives 37.97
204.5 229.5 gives 38.78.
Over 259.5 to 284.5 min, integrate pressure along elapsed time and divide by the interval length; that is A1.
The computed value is 34.4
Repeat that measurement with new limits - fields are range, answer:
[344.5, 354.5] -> 34.9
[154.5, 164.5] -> 29.7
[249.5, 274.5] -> 35.5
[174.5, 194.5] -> 35.1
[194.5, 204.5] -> 35.4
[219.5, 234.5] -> 37.9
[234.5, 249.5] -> 38.6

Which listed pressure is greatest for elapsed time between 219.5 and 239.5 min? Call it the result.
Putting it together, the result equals 38.78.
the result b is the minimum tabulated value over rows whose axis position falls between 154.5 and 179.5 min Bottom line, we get 27.54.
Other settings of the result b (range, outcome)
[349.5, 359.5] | 34.28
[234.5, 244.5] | 37.91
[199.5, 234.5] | 34.96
